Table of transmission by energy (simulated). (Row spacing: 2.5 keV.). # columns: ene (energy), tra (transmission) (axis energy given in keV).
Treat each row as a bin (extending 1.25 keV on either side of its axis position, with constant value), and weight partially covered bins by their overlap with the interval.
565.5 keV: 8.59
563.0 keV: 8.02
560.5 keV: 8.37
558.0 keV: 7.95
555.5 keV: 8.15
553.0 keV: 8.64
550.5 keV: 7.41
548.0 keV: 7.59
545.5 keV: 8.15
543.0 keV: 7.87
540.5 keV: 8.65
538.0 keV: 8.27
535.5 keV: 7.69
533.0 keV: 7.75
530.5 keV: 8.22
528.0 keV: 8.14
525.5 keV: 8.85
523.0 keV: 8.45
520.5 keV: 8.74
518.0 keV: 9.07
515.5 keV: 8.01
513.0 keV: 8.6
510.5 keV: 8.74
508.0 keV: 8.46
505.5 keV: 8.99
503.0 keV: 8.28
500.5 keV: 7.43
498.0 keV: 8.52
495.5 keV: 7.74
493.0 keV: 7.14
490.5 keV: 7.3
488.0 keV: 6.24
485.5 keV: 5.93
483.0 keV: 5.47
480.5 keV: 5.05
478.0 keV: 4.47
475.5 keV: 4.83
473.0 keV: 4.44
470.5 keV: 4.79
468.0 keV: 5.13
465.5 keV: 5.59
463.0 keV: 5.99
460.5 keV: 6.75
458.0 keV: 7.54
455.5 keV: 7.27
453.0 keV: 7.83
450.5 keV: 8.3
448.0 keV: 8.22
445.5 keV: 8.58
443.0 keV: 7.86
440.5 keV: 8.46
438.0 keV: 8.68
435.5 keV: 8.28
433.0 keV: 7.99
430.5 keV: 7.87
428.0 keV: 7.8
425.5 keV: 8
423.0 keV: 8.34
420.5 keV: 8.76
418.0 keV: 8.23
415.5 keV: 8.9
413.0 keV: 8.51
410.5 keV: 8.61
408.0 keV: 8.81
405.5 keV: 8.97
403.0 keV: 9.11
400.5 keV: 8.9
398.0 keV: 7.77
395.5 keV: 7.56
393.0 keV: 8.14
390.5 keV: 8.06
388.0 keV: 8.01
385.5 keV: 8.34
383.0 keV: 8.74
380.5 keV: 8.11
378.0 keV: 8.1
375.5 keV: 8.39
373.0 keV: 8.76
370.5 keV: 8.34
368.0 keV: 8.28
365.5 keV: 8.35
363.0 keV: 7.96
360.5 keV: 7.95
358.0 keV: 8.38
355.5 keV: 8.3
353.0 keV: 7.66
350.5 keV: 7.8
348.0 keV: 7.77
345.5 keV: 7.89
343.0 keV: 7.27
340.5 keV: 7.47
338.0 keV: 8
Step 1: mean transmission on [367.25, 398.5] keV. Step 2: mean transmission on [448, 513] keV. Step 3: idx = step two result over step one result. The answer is 0.83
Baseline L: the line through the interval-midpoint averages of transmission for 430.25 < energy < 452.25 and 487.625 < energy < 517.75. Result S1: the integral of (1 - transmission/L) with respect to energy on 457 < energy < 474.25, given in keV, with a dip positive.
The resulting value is 5.18 keV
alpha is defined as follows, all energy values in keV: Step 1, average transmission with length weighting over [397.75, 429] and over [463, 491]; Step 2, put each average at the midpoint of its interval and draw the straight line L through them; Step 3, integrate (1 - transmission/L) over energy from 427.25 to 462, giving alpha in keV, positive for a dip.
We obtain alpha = -4.9 keV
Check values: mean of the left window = 8.55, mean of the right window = 5.36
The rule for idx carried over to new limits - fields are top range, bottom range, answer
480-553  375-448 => 0.94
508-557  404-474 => 1.08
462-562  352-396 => 0.90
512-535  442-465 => 1.12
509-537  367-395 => 1.01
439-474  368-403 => 0.84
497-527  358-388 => 1.03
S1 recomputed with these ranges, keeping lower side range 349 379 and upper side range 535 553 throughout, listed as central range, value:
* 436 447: -0.4 keV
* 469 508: 7.6 keV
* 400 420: -1.5 keV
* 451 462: 1.0 keV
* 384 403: -0.1 keV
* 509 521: -0.9 keV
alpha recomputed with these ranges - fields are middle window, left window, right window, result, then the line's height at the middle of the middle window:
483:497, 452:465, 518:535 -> 1.58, 7.63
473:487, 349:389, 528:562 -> 5.19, 8.12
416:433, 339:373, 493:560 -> -0.22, 8.08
